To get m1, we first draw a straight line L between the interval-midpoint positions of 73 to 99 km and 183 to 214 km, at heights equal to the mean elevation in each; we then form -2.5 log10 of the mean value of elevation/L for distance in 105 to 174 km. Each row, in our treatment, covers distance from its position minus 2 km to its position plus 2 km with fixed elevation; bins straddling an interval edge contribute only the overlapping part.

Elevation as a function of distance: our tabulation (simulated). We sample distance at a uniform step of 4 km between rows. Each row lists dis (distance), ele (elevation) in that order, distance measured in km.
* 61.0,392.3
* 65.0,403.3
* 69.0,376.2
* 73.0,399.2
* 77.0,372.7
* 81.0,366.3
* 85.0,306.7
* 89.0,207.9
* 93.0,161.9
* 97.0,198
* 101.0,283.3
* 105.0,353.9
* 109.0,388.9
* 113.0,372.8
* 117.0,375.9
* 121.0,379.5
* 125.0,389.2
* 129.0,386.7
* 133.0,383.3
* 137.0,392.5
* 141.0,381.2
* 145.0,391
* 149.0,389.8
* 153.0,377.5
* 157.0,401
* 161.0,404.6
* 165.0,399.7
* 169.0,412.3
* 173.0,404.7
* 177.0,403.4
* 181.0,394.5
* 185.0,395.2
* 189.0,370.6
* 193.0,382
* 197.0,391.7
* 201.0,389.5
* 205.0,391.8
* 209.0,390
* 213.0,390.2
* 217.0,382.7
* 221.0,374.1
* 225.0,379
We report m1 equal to -0.178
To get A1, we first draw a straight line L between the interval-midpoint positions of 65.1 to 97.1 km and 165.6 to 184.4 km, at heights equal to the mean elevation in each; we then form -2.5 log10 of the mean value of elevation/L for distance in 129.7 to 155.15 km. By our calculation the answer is -0.04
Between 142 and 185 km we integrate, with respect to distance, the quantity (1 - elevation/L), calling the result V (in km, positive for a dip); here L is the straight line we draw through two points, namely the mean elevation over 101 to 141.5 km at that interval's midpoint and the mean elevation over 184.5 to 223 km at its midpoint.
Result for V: -1.9 km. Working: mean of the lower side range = 376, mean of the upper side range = 385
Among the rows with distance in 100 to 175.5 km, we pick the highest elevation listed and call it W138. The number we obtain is 412.3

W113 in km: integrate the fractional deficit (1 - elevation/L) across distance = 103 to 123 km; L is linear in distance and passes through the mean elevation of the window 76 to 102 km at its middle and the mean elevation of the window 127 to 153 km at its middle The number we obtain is -3.2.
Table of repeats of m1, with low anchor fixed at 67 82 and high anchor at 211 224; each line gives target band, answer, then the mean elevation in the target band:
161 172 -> -0.068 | 406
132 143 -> -0.015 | 386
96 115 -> 0.167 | 326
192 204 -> -0.019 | 389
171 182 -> -0.056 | 401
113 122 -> 0.011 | 376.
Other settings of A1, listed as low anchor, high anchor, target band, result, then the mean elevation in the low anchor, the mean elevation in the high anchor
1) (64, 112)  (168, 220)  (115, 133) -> -0.12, 318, 391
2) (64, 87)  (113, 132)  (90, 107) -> 0.46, 369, 382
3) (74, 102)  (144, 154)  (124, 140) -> -0.09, 275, 386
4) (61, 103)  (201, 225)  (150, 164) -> -0.12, 312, 386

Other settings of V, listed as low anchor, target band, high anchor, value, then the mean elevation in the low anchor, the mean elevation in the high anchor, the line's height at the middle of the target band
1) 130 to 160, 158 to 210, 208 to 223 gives -1.2 km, 389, 384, 386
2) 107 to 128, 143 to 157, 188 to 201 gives -0.2 km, 382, 384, 382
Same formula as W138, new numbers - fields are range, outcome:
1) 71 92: 399.2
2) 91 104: 283.3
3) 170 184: 404.7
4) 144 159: 401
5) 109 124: 388.9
